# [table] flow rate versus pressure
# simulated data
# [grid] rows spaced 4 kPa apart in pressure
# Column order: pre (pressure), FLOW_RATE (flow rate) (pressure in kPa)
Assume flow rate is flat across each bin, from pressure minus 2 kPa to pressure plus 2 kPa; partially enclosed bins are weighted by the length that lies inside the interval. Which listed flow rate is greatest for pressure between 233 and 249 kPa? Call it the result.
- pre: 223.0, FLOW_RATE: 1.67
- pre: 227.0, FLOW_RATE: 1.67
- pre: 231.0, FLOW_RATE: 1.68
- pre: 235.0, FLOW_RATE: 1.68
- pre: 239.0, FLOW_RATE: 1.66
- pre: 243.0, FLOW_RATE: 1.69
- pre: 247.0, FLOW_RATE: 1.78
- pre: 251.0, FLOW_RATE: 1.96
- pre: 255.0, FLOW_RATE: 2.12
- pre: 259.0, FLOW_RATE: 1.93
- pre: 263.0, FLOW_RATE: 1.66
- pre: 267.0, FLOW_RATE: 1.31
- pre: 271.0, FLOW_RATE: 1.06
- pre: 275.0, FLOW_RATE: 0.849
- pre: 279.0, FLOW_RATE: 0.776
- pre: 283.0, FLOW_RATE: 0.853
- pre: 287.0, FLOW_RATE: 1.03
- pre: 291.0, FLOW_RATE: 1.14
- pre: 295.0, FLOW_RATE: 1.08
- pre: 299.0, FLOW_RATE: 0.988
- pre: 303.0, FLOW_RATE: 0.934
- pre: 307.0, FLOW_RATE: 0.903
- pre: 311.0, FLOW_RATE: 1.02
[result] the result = 1.78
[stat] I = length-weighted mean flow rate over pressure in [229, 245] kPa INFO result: 1.68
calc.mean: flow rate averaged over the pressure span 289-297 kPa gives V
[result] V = 1.11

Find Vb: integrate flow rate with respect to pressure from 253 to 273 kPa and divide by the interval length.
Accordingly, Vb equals 1.62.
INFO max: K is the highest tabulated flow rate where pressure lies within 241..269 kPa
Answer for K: 2.12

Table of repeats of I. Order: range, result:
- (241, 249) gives 1.73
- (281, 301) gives 1.02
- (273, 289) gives 0.877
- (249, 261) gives 2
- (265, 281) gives 0.999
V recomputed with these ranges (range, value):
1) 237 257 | 1.84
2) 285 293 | 1.08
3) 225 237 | 1.68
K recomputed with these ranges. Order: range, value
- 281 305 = 1.14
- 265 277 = 1.31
